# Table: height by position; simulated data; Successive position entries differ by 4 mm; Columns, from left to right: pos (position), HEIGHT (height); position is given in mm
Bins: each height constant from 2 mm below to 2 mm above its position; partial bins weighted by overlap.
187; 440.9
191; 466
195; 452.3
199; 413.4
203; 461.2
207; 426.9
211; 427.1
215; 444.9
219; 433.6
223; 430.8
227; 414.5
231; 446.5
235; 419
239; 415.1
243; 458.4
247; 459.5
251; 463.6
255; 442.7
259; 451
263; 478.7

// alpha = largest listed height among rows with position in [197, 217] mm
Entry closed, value 461.2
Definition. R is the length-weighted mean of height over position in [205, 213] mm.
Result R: 427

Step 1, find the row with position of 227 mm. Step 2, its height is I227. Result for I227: 414.5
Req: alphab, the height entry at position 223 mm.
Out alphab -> 430.8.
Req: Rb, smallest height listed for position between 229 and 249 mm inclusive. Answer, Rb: 415.1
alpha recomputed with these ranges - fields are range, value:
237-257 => 463.6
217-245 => 458.4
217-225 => 433.6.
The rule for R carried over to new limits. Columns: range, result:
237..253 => 449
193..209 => 438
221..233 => 431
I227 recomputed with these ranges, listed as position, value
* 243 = 458.4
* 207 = 426.9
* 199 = 413.4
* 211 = 427.1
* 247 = 459.5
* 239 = 415.1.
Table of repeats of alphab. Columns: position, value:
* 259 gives 451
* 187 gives 440.9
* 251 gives 463.6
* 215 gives 444.9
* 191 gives 466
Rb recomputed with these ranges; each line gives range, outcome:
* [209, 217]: 427.1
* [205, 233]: 414.5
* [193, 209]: 413.4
